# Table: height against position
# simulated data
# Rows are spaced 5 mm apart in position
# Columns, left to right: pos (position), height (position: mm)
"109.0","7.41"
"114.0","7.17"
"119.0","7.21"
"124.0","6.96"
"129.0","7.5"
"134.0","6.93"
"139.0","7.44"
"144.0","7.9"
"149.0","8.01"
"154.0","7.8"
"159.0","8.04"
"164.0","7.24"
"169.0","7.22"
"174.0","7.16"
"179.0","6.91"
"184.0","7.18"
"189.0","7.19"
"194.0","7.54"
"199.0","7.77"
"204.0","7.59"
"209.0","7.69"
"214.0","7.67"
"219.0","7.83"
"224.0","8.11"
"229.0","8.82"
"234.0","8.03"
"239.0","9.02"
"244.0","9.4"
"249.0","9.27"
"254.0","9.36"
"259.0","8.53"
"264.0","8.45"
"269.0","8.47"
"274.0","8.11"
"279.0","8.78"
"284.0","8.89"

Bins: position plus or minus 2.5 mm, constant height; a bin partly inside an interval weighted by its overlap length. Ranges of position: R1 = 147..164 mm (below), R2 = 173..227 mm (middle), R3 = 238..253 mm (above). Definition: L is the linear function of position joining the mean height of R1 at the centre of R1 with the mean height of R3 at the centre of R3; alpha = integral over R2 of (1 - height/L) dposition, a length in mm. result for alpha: 6.4 mm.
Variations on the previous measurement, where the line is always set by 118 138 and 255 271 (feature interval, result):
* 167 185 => 1.3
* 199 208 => 0.3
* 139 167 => -1.3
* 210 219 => 0.4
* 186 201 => 0.7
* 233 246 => -0.9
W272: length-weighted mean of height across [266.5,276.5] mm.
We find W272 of 8.29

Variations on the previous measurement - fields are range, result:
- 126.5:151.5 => 7.56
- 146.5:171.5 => 7.66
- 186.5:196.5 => 7.37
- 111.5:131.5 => 7.21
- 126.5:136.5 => 7.22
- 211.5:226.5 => 7.87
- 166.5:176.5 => 7.19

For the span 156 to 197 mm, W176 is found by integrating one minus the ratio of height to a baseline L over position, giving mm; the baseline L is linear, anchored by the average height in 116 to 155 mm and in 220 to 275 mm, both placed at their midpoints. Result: 3.0 mm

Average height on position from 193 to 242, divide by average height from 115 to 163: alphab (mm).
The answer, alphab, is 1.1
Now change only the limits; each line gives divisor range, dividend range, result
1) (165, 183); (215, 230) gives 1.14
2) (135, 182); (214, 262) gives 1.15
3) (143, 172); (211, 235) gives 1.05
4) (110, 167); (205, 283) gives 1.14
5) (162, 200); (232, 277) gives 1.21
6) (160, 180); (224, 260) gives 1.23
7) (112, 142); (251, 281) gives 1.20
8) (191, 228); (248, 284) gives 1.12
